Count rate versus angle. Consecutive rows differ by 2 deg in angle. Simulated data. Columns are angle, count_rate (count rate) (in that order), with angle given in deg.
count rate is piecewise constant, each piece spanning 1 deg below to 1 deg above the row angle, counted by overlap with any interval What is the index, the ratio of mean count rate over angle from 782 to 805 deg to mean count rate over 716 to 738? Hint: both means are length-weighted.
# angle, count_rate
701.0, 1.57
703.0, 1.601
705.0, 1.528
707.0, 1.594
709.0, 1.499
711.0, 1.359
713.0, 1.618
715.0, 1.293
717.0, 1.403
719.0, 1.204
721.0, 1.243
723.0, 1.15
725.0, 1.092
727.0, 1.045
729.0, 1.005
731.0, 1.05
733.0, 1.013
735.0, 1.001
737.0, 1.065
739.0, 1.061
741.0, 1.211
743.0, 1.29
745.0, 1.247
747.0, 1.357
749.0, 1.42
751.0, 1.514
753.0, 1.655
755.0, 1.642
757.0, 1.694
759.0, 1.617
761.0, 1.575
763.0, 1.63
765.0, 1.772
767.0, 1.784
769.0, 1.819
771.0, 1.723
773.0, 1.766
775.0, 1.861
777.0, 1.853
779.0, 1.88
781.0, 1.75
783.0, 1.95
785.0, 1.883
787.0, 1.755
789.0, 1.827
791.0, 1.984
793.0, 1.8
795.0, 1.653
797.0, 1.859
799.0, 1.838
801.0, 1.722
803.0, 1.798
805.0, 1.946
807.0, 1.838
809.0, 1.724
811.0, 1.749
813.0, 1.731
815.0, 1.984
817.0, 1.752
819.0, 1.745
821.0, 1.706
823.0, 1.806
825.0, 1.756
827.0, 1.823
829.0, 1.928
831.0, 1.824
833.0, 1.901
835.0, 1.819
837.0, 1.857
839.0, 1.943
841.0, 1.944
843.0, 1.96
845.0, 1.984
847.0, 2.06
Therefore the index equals 1.64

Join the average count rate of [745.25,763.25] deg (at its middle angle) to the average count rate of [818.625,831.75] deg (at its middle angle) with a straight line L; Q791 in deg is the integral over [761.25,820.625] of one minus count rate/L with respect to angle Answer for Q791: -4.4 deg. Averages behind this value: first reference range 1.55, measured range 1.8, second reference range 1.8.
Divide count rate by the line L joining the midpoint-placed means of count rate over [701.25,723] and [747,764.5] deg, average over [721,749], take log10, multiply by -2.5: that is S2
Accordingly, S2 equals 0.31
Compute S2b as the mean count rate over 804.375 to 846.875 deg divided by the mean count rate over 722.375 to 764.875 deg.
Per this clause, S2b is 1.41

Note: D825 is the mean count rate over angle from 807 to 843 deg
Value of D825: 1.83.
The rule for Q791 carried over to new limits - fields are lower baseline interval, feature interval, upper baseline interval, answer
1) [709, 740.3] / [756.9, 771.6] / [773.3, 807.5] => -1.2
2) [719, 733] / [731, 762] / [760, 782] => 1.4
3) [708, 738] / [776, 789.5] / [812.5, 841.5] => -2.4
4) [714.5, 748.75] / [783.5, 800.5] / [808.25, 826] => -2.5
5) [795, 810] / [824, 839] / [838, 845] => 0.5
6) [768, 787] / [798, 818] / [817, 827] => -0.3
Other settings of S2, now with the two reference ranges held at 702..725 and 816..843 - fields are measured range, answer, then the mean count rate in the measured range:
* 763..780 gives -0.12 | 1.8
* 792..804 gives -0.04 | 1.78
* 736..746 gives 0.27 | 1.17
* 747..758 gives -0.01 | 1.56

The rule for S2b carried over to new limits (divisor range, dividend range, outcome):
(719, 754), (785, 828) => 1.50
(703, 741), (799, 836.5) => 1.46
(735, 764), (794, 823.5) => 1.27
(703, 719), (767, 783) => 1.24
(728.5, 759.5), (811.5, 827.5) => 1.37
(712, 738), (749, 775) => 1.44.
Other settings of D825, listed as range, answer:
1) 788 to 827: 1.8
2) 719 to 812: 1.56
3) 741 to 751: 1.34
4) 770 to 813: 1.82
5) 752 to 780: 1.73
